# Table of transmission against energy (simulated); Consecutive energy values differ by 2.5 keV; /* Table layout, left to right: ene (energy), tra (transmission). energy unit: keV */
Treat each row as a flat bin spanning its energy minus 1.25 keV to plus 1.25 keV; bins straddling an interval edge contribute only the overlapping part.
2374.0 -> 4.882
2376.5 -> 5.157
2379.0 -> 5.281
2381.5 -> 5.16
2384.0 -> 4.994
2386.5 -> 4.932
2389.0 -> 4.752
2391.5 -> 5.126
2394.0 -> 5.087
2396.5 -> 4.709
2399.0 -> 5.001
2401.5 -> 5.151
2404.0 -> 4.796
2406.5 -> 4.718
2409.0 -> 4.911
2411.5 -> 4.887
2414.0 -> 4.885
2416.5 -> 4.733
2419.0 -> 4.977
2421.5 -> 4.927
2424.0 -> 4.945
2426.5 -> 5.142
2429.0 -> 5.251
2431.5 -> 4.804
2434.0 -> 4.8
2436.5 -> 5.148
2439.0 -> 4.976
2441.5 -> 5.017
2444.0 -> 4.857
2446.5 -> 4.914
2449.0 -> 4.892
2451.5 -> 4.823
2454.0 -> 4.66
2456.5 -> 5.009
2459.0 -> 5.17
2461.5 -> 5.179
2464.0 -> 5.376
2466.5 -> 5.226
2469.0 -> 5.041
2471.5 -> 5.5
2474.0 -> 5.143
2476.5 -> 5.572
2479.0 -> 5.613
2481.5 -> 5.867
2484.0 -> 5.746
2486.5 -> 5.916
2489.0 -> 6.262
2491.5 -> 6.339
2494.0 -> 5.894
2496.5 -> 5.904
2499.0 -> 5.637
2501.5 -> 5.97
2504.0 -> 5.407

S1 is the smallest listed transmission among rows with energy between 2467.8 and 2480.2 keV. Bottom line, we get 5.041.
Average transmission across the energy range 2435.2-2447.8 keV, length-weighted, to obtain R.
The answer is 4.98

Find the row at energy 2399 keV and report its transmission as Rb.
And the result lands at 5.001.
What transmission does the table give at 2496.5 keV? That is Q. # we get 5.904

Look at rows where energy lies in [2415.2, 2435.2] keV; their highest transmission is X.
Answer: 5.251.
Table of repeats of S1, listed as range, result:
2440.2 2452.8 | 4.823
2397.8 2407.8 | 4.718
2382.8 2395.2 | 4.752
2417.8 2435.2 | 4.8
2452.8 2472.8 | 4.66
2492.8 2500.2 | 5.637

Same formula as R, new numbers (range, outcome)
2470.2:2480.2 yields 5.45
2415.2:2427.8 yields 4.95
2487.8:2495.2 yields 6.17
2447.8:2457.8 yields 4.85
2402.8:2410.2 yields 4.81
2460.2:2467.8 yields 5.26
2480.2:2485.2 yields 5.81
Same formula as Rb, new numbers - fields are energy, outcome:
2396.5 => 4.709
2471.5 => 5.5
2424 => 4.945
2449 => 4.892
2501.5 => 5.97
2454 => 4.66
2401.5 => 5.151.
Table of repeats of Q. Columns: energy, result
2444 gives 4.857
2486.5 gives 5.916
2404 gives 4.796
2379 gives 5.281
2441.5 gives 5.017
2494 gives 5.894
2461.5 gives 5.179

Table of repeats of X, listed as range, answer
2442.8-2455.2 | 4.914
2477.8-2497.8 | 6.339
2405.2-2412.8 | 4.911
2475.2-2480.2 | 5.613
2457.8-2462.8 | 5.179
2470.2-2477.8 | 5.572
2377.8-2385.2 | 5.281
